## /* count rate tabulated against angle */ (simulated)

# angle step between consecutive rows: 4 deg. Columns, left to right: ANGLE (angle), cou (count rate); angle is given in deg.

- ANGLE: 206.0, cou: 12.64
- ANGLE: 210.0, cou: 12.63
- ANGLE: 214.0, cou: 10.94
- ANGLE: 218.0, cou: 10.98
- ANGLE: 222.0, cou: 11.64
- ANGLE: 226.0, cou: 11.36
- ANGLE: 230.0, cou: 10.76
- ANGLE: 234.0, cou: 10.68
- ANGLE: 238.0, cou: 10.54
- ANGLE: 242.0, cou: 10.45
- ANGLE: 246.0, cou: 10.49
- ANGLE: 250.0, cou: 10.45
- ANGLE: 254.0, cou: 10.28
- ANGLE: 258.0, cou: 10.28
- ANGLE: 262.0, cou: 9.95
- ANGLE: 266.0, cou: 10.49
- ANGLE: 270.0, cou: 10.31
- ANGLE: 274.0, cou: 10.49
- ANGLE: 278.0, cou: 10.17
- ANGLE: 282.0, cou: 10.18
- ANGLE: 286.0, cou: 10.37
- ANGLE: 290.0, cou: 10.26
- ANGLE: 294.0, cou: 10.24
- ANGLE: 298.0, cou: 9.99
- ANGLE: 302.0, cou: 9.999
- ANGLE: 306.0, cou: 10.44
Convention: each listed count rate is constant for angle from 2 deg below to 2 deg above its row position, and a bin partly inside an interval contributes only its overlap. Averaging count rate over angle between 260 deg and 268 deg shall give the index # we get 10.2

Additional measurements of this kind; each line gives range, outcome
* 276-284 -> 10.2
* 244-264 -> 10.3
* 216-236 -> 11.1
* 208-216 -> 11.8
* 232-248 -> 10.5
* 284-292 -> 10.3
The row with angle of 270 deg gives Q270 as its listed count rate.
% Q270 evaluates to 10.31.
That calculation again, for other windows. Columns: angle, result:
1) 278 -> 10.17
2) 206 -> 12.64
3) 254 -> 10.28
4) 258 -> 10.28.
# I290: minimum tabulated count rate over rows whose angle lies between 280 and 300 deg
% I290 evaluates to 9.99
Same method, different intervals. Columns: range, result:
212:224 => 10.94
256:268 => 9.95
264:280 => 10.17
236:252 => 10.45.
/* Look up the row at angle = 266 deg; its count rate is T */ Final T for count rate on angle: 10.49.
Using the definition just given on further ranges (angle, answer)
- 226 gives 11.36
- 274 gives 10.49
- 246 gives 10.49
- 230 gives 10.76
